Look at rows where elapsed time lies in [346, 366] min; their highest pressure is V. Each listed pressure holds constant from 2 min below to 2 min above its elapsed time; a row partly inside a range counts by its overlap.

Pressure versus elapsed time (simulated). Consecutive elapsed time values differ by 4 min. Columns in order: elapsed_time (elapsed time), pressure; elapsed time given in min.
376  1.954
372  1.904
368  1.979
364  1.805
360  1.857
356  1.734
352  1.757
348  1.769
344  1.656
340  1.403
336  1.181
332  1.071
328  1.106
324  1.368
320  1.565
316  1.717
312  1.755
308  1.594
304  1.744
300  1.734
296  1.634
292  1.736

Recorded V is 1.857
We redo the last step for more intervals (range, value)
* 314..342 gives 1.717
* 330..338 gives 1.181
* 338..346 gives 1.656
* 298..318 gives 1.755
